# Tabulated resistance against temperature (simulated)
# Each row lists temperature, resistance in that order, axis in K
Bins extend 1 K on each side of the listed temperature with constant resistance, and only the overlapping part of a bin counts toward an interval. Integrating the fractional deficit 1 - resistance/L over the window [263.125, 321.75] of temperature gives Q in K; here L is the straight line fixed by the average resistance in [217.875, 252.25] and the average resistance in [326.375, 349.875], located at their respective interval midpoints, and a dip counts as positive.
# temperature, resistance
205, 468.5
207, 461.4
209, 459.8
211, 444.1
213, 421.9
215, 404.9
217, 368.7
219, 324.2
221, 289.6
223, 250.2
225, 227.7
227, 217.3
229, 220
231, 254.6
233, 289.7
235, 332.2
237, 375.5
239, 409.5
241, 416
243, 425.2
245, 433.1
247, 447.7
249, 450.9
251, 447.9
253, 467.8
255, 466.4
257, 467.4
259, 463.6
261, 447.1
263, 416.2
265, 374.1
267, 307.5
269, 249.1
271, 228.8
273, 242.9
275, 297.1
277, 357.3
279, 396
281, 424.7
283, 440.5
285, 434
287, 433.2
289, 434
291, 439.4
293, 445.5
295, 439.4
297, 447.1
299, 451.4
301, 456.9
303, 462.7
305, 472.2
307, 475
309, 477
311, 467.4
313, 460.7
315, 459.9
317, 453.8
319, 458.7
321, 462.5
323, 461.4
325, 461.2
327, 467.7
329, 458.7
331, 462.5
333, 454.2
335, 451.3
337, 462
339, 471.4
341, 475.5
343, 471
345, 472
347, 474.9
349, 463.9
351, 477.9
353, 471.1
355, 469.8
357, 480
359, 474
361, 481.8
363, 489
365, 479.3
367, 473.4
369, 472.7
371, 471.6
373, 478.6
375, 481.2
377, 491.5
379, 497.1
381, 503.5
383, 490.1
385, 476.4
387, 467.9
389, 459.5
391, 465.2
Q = 0.1 K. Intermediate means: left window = 343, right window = 465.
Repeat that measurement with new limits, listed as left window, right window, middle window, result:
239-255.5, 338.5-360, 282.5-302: 0.57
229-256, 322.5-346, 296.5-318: -0.92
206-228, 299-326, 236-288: 0.74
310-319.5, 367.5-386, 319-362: 0.24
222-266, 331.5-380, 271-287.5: 1.66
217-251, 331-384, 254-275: 0.48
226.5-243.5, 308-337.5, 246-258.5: -3.71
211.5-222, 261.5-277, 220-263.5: -4.77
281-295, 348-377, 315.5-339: -0.11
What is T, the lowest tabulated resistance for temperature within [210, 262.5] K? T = 217.3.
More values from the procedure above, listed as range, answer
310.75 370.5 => 451.3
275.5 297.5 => 357.3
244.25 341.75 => 228.8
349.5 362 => 469.8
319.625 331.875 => 458.7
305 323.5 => 453.8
